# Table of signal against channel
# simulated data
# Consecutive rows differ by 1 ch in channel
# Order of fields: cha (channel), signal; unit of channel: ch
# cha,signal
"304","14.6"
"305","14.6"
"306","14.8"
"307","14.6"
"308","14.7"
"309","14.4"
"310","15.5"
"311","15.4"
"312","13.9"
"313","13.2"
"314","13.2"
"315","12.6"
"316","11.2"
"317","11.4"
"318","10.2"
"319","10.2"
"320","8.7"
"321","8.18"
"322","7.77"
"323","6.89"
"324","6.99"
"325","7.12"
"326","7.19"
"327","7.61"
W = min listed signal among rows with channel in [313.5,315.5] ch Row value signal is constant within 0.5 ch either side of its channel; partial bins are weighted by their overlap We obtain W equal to 12.6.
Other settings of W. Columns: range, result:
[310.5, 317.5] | 11.2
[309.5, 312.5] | 13.9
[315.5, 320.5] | 8.7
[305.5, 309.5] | 14.4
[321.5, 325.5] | 6.89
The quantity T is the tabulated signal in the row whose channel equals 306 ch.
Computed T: 14.8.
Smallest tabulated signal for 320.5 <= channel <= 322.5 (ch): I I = 7.77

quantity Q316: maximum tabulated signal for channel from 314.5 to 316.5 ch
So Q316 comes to 12.6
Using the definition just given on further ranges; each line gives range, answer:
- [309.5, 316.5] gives 15.5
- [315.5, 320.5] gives 11.4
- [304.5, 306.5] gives 14.8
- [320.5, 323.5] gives 8.18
